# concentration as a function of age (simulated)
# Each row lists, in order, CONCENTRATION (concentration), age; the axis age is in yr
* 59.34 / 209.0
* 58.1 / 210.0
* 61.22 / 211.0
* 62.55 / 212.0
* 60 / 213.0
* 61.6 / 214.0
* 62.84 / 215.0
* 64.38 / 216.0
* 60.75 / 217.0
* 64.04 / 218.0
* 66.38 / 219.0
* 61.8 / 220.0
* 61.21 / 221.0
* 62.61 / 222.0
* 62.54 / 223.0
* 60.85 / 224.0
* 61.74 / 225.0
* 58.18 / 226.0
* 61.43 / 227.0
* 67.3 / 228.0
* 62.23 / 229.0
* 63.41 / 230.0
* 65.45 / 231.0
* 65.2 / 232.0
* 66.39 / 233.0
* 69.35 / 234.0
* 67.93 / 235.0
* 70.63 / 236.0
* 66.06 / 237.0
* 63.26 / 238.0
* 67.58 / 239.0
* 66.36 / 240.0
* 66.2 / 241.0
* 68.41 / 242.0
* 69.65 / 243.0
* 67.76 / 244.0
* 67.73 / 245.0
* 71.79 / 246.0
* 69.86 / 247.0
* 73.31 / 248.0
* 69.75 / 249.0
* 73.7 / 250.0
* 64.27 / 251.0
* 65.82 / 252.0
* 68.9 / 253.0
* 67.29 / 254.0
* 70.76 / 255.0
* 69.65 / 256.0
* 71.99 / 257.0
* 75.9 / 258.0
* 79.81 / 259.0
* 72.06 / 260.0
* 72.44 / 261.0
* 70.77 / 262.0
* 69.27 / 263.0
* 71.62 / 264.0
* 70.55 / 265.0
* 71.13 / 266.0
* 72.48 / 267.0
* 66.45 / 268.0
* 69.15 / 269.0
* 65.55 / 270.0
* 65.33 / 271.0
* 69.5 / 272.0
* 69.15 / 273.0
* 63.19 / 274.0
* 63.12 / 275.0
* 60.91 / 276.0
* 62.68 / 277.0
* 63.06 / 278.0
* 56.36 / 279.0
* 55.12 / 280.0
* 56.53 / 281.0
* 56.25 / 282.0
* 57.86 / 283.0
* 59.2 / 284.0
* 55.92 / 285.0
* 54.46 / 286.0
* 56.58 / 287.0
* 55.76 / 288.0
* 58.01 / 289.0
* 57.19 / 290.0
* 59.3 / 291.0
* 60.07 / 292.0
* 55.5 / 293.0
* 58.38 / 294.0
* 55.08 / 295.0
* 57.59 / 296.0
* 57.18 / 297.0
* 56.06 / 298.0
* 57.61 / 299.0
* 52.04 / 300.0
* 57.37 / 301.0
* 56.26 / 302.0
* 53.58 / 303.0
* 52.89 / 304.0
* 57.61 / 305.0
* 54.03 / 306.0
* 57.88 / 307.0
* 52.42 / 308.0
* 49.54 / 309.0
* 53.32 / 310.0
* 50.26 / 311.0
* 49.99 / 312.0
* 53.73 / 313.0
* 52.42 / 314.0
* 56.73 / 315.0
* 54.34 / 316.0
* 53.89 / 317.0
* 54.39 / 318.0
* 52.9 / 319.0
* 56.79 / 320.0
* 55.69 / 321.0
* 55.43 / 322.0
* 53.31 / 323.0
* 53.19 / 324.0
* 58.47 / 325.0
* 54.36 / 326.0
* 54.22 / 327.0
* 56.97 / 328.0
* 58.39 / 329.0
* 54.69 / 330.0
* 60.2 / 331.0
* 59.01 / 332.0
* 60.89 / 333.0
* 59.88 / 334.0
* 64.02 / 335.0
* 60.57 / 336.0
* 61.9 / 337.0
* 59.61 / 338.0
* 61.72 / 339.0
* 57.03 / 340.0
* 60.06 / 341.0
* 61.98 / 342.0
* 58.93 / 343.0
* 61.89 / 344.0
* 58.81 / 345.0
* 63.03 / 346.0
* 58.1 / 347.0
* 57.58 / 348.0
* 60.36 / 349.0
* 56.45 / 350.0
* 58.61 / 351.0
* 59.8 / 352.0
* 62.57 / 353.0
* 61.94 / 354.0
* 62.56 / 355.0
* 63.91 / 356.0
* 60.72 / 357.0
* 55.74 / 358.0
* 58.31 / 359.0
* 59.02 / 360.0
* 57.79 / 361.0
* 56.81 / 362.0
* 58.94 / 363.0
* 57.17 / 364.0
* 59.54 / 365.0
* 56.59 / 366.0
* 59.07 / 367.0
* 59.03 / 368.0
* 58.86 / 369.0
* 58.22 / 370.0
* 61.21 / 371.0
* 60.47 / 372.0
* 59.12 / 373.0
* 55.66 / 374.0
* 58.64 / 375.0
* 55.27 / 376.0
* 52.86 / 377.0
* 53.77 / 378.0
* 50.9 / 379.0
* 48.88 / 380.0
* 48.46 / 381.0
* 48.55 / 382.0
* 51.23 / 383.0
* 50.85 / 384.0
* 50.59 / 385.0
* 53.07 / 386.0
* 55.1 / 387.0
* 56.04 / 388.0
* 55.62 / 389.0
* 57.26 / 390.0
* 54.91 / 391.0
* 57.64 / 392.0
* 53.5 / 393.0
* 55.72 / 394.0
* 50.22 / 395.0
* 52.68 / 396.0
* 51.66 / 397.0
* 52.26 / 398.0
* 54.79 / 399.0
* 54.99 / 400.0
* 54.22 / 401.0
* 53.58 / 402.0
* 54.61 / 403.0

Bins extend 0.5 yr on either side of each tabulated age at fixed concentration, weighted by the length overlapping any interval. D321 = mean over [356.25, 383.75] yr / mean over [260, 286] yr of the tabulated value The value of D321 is 0.9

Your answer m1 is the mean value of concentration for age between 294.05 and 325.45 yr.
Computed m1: 54.6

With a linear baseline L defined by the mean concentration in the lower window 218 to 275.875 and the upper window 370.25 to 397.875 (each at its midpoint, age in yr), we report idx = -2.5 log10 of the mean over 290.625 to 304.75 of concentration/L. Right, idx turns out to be 0.11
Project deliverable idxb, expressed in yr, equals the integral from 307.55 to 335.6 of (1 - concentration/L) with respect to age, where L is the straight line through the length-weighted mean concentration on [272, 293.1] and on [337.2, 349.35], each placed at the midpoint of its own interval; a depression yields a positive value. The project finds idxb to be 2.0 yr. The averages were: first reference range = 59.2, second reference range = 60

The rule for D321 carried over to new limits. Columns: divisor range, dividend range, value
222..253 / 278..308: 0.85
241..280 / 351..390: 0.83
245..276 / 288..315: 0.79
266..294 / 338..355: 0.98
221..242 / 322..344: 0.90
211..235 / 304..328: 0.86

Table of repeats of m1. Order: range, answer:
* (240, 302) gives 64.3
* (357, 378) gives 57.9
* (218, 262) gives 67.3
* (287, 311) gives 55.8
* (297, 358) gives 57.2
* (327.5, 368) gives 59.5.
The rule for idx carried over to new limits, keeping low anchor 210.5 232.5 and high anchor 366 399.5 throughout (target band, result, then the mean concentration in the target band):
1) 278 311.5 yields 0.057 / 56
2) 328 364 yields -0.061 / 59.7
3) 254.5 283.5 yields -0.112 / 66.8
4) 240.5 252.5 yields -0.127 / 69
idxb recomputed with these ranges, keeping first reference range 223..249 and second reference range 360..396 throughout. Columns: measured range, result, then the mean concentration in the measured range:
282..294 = 0.97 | 57.3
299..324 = 2.65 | 54.1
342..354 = -0.45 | 59.8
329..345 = -0.42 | 60.1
